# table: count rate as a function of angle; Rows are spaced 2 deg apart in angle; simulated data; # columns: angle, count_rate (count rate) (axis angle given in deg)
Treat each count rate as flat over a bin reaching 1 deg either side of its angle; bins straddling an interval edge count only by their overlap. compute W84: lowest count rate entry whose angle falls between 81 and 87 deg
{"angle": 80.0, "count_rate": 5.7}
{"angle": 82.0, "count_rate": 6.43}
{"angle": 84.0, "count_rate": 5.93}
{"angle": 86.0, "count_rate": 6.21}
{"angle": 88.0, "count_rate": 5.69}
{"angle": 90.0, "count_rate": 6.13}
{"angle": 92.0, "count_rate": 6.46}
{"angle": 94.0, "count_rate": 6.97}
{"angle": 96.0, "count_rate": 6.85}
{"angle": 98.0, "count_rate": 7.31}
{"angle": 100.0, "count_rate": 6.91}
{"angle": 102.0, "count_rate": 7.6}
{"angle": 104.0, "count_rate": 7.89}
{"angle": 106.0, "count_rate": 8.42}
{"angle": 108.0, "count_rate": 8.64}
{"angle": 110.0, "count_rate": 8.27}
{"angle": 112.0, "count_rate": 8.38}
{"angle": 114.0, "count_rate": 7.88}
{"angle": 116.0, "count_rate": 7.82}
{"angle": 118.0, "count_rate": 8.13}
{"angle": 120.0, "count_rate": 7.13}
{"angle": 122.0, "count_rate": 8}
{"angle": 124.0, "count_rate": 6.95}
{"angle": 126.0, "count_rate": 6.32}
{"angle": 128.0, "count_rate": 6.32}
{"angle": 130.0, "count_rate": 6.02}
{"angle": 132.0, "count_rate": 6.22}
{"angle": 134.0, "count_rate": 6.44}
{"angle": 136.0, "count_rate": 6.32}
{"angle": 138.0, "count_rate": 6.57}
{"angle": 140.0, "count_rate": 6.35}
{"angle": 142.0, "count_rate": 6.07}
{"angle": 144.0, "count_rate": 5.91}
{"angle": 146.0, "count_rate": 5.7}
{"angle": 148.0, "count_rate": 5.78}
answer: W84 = 5.93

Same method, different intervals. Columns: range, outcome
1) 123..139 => 6.02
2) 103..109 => 7.89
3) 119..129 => 6.32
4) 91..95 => 6.46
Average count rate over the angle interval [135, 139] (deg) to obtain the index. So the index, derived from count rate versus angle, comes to 6.45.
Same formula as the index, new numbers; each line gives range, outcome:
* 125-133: 6.22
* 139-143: 6.21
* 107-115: 8.29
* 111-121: 7.87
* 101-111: 8.16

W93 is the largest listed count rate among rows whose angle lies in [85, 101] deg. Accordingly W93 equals 7.31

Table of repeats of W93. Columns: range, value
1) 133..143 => 6.57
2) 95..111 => 8.64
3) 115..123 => 8.13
